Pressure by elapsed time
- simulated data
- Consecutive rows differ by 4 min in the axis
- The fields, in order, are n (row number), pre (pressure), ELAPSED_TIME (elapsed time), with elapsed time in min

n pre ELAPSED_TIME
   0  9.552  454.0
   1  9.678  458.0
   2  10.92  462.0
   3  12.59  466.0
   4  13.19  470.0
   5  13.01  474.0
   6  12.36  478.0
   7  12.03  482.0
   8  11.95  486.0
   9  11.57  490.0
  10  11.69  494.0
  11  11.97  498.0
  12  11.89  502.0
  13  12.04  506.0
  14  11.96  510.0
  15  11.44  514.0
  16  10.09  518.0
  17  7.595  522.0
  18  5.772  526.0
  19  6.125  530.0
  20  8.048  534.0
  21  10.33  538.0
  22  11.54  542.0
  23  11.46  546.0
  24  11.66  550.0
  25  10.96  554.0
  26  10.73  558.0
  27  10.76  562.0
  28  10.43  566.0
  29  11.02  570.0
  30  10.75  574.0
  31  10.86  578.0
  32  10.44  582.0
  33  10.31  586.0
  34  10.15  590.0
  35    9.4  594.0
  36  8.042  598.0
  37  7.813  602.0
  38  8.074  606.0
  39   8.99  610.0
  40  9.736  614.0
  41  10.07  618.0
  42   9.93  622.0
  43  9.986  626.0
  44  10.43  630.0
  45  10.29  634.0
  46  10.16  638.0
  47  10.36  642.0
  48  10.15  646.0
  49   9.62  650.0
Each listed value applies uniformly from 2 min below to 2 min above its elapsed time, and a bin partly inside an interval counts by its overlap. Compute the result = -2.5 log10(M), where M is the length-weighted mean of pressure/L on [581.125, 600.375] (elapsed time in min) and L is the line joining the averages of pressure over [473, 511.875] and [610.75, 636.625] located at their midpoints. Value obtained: 0.10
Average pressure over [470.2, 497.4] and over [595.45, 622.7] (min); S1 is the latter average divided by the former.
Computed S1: 0.73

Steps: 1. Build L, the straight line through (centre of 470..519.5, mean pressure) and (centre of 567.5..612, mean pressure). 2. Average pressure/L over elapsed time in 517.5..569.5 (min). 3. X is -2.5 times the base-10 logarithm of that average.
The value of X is 0.106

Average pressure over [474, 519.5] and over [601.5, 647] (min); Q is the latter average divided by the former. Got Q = 0.8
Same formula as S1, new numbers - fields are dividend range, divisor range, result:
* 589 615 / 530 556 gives 0.85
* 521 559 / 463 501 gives 0.77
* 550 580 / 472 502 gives 0.90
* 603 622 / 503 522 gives 0.84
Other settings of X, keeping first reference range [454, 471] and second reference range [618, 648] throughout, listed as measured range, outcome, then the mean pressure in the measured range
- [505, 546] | 0.142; 9.53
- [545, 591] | -0.020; 10.8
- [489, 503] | -0.070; 11.8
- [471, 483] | -0.128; 12.6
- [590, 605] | 0.204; 8.63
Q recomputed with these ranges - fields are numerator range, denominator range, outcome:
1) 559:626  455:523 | 0.85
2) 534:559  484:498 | 0.92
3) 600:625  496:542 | 0.93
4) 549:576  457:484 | 0.90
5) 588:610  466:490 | 0.70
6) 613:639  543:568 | 0.92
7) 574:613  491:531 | 0.92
